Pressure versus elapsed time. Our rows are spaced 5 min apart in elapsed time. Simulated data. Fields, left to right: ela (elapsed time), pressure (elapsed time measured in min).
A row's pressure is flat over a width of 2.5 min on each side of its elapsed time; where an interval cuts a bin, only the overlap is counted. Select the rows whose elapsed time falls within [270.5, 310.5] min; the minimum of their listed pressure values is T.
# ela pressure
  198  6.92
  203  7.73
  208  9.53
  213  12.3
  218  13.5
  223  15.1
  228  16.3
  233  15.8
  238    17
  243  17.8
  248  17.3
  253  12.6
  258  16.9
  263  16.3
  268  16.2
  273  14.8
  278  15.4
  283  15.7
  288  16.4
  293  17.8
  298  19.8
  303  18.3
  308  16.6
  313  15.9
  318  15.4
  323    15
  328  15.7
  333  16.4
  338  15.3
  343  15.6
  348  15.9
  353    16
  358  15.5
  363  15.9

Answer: 14.8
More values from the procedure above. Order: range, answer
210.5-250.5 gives 12.3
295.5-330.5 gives 15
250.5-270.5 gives 12.6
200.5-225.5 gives 7.73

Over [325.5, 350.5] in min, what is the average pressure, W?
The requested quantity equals 15.8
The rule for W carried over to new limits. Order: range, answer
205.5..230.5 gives 13.3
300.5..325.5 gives 16.2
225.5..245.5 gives 16.7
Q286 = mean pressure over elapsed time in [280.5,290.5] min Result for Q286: 16.1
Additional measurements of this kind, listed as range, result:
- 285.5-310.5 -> 17.8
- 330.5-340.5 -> 15.8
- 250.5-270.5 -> 15.5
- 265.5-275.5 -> 15.5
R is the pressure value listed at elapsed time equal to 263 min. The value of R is 16.3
